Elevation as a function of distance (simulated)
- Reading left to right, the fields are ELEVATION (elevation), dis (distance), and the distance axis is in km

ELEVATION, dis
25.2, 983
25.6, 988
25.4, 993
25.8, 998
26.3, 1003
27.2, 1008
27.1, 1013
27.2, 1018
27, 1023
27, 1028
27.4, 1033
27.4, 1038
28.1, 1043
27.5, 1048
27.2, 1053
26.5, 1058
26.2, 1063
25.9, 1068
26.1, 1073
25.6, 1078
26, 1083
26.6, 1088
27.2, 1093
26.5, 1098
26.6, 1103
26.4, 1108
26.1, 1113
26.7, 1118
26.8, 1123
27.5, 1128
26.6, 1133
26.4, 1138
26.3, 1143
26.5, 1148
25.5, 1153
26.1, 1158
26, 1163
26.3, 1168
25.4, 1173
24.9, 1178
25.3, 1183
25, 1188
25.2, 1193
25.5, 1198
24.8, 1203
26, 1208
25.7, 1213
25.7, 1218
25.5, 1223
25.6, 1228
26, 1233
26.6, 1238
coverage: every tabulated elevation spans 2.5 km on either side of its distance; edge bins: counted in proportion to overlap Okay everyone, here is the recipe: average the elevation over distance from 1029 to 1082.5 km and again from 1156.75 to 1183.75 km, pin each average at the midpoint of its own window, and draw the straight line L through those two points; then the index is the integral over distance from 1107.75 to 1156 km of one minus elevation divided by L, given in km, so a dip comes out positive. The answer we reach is -0.8 km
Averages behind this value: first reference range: 26.8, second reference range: 25.7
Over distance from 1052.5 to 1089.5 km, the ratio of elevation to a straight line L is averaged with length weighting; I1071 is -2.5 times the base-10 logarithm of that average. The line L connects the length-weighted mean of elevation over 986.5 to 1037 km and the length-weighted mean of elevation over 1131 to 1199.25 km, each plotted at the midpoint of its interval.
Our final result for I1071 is 0.00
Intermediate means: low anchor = 26.6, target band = 26.2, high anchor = 25.8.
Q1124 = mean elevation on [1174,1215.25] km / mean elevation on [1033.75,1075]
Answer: 0.94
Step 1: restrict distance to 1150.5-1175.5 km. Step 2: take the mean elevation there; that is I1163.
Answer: 25.9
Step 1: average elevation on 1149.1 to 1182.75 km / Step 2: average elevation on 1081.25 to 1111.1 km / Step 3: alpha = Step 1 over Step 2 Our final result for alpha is 0.97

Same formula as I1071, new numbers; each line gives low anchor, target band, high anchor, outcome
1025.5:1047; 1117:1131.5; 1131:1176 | -0.02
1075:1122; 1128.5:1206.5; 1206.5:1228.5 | 0.01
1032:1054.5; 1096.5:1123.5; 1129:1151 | 0.01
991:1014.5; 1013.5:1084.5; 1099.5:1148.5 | -0.02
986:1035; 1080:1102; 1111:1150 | 0.00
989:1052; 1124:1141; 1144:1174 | -0.03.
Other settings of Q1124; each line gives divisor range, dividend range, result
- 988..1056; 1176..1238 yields 0.95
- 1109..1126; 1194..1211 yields 0.96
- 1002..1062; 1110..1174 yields 0.97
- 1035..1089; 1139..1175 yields 0.98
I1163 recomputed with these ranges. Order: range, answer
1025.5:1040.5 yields 27.3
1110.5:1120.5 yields 26.4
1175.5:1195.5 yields 25.1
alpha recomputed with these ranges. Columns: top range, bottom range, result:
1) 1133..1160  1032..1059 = 0.96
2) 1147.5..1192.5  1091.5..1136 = 0.96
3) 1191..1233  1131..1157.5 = 0.97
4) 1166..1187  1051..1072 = 0.96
